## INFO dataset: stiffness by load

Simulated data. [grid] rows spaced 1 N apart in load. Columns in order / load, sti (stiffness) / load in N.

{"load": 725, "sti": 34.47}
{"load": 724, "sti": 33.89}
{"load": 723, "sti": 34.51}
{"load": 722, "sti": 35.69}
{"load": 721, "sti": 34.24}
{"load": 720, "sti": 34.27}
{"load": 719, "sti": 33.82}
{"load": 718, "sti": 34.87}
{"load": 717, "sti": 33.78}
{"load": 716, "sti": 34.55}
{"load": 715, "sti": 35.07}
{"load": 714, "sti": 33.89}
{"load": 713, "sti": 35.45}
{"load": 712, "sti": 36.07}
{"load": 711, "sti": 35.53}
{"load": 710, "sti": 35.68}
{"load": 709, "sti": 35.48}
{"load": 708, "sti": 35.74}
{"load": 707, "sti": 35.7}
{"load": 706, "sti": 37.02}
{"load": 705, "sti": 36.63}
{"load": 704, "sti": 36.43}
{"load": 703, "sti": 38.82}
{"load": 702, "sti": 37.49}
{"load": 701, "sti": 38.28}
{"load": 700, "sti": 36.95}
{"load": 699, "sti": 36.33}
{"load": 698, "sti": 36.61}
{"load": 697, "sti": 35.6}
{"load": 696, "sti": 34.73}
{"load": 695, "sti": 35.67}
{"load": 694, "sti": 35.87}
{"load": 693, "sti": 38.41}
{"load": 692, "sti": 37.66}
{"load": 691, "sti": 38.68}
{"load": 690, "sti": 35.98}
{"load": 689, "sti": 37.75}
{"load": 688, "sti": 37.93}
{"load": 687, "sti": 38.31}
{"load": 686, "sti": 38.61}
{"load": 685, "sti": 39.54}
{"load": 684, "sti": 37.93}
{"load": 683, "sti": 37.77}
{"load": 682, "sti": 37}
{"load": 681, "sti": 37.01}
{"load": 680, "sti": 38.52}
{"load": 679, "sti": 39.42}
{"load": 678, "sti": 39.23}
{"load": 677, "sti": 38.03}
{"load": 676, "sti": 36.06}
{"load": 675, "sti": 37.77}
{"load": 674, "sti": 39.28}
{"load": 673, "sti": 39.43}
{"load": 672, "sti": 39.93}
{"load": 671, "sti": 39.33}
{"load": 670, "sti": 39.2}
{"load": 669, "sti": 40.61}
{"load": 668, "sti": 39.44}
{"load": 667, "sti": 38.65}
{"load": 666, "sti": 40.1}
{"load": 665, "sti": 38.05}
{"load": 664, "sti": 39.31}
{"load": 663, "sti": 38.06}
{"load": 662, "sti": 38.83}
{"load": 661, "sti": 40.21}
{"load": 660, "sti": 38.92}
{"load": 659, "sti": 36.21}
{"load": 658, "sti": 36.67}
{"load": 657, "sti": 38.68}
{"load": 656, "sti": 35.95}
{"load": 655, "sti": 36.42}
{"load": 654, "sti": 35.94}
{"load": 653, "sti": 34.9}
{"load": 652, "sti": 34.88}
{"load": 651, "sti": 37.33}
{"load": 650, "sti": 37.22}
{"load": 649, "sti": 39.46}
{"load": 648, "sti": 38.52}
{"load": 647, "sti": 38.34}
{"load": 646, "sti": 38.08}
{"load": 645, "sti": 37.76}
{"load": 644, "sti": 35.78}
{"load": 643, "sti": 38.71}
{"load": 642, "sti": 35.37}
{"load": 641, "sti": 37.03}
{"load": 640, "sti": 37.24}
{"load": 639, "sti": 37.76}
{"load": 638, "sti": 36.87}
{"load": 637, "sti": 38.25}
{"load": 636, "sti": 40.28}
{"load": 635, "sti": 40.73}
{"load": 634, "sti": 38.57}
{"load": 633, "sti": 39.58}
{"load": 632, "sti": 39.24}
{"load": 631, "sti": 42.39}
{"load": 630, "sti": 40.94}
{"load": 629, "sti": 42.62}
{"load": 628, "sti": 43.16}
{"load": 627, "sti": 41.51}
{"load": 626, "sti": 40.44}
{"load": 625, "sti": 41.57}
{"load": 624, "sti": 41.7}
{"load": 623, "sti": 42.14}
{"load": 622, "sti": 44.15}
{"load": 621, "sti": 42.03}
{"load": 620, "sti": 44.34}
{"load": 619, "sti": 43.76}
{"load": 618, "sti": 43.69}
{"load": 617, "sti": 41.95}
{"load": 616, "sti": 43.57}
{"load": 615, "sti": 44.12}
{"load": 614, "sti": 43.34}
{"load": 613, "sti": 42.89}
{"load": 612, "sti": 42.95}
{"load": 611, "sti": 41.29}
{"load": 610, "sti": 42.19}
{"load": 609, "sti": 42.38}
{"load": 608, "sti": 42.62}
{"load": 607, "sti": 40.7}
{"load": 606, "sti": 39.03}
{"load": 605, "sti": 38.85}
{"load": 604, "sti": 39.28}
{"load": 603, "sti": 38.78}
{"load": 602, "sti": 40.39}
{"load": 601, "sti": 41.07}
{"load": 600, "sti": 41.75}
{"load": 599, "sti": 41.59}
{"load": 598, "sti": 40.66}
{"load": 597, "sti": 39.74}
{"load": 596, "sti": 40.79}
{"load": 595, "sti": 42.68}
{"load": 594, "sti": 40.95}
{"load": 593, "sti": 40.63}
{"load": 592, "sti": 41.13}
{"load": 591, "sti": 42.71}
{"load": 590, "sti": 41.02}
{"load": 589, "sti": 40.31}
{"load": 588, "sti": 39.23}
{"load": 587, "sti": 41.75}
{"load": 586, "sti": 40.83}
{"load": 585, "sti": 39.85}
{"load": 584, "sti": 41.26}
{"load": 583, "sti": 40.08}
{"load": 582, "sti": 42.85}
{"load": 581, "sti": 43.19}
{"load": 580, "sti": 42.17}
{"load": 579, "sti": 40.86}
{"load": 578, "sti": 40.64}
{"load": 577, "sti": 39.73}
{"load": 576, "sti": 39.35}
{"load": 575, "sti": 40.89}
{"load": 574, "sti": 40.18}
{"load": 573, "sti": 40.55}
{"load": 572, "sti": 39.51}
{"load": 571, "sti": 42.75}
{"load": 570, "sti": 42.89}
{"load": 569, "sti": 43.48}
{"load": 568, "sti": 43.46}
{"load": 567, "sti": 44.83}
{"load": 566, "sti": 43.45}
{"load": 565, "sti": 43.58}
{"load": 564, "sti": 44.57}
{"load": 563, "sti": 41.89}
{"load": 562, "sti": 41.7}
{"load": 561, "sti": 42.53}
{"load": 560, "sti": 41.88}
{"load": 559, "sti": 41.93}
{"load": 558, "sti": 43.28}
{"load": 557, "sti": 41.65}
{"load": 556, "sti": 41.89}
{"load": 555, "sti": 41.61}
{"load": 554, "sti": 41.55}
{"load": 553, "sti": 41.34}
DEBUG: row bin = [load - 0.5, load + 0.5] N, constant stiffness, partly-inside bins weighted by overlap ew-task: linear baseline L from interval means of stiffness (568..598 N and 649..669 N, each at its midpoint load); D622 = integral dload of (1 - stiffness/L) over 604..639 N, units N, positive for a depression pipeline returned -1.82 N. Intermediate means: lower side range 41.1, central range 41.5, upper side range 37.8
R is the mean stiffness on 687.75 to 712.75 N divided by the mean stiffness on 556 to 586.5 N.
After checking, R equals 0.9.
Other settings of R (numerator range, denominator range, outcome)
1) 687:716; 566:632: 0.88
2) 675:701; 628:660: 0.98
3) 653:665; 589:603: 0.92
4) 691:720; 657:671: 0.93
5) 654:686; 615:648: 0.95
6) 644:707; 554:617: 0.91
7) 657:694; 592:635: 0.92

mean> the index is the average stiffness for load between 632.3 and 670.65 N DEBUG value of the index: 38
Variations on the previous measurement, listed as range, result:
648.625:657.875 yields 36.7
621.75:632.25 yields 41.8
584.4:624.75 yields 41.6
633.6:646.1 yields 37.9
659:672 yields 39.1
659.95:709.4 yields 37.9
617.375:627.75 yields 42.5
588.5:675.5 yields 39.9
